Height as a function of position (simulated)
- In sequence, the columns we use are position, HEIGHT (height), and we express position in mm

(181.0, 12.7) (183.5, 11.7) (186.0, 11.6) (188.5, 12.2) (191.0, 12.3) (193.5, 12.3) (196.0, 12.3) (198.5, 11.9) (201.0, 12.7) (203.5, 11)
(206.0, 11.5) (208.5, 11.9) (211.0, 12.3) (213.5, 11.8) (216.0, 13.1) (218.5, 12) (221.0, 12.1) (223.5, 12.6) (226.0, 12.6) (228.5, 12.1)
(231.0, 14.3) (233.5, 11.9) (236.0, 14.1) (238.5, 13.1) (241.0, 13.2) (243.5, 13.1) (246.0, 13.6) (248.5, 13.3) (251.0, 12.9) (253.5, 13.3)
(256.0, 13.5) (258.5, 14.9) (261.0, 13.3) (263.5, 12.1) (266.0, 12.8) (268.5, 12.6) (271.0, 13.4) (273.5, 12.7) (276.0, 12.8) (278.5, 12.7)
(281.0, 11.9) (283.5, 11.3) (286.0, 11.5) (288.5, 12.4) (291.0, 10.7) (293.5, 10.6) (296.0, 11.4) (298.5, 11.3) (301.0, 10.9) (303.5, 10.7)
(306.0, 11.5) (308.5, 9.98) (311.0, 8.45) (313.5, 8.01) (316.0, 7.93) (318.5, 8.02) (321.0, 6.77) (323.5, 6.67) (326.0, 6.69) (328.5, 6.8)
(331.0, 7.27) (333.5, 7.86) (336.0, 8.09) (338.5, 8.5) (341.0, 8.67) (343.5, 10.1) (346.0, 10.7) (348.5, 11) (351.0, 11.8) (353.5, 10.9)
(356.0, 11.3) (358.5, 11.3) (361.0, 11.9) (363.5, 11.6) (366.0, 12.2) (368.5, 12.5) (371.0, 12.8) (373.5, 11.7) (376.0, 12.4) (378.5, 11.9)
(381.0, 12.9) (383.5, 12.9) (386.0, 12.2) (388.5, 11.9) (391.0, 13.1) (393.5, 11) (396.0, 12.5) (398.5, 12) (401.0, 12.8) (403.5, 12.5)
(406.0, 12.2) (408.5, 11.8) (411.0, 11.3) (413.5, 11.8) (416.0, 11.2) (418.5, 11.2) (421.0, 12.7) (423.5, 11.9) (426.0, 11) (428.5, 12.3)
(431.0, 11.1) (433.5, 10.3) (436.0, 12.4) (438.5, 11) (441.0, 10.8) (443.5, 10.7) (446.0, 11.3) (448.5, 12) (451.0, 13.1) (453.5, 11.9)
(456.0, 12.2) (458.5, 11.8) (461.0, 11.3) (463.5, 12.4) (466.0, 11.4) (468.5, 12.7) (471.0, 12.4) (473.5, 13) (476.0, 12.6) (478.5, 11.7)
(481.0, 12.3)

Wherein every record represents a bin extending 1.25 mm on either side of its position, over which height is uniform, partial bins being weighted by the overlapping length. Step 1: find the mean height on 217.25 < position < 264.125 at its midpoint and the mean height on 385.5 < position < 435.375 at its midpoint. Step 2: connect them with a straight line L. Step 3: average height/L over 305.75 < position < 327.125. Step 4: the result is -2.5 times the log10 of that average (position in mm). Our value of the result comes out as 0.48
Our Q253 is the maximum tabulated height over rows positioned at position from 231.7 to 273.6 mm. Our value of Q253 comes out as 14.9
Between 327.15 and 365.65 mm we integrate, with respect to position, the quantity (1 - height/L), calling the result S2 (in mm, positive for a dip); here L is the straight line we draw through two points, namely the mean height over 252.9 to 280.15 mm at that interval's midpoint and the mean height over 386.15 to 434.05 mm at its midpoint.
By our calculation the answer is 7.7 mm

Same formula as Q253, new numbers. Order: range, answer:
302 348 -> 11.5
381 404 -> 13.1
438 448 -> 11.3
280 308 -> 12.4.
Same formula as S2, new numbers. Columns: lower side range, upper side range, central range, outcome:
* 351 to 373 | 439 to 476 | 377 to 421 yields -0.9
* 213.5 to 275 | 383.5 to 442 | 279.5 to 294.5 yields 1.5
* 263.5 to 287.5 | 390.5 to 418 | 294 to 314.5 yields 3.3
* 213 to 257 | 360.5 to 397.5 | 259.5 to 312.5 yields 4.3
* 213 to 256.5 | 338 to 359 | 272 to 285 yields -0.3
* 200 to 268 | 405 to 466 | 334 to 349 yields 3.5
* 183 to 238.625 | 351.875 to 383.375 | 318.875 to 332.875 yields 5.9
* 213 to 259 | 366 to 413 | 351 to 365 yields 1.1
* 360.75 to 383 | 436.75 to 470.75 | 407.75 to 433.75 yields 0.9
